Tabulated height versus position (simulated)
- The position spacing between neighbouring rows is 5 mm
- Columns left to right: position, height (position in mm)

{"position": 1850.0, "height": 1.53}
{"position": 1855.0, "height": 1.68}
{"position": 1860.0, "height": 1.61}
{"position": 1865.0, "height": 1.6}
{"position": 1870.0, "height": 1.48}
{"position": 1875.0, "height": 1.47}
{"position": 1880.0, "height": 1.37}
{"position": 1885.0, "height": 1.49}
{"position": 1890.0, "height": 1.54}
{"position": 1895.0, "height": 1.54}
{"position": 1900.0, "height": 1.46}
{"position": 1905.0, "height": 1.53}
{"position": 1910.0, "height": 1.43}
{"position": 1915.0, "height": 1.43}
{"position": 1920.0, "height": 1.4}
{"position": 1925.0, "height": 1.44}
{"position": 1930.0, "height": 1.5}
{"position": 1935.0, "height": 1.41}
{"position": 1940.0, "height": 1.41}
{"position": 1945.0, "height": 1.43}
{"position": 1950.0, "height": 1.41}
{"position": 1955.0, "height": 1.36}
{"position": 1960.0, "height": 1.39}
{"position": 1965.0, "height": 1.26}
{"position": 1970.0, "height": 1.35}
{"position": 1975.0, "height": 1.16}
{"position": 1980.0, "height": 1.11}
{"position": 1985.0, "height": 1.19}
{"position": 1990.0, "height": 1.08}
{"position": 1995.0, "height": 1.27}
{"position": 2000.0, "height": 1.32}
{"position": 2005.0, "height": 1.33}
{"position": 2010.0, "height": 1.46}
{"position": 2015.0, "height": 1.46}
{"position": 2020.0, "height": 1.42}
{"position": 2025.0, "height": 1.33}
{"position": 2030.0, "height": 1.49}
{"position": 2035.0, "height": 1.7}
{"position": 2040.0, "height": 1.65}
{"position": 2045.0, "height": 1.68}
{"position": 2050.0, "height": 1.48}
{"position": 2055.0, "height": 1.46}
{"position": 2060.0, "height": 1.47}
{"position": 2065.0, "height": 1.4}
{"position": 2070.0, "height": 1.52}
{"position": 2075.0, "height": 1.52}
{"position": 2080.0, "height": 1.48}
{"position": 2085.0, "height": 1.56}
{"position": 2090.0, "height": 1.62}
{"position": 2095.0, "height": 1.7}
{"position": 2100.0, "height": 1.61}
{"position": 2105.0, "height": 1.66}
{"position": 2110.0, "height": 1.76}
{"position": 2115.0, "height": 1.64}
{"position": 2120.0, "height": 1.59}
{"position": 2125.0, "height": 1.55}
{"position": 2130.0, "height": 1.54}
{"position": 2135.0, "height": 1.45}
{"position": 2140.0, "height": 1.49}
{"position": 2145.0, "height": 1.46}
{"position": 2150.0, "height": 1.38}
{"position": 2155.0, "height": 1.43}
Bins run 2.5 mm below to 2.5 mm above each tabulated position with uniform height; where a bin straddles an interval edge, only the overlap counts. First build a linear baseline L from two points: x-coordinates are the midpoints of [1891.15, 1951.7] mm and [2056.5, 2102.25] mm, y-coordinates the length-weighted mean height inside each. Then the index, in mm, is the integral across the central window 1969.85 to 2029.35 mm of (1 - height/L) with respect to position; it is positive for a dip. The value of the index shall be 8.04 mm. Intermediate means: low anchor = 1.45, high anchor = 1.54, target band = 1.29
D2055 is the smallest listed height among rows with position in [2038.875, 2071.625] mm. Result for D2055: 1.4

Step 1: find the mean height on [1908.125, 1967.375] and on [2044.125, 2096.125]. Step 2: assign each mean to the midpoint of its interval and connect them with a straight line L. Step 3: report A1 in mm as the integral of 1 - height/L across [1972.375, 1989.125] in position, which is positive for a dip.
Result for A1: 3.4 mm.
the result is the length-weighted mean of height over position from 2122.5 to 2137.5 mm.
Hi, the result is 1.51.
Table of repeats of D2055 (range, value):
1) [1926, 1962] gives 1.36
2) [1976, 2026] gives 1.08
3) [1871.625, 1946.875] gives 1.37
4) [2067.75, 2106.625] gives 1.48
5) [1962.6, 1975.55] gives 1.16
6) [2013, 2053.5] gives 1.33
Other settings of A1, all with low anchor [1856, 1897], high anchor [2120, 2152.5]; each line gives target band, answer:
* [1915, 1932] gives 0.8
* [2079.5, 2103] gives -1.8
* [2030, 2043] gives -1.2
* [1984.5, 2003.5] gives 3.5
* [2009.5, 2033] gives 1.0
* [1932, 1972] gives 3.4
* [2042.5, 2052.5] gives -0.5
